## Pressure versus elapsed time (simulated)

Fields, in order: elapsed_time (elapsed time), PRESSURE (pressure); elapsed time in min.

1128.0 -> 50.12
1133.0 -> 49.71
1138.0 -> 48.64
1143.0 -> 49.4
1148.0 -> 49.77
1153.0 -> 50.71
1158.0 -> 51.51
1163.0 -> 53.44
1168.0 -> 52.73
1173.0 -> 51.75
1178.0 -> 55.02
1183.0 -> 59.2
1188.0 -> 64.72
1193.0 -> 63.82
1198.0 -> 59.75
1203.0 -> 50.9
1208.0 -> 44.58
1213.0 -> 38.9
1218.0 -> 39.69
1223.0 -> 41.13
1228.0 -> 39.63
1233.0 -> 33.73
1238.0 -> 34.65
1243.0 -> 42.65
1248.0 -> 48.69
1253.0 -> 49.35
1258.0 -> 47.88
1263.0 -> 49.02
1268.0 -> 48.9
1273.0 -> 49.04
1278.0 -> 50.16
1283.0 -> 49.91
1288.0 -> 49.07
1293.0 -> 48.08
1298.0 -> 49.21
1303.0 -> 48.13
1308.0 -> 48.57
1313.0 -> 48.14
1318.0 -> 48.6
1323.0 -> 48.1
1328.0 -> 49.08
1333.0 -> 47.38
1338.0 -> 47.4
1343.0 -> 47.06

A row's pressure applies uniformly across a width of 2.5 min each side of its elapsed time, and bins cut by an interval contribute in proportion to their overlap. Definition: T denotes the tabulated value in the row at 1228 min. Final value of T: 39.63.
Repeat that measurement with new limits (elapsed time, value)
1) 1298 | 49.21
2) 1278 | 50.16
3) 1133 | 49.71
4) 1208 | 44.58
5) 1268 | 48.9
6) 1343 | 47.06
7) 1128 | 50.12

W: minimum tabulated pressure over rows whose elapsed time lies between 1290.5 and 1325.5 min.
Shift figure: 48.08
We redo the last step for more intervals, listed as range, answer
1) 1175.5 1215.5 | 38.9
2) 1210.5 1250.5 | 33.73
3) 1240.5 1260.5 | 42.65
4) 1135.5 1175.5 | 48.64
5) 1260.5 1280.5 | 48.9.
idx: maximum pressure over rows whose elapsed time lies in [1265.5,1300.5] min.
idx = 50.16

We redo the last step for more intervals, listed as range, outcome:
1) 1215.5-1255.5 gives 49.35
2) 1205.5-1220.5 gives 44.58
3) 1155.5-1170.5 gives 53.44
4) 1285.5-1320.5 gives 49.21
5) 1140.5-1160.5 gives 51.51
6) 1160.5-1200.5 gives 64.72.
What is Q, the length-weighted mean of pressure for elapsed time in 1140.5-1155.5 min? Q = 50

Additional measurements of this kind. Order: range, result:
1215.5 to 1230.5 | 40.1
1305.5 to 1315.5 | 48.4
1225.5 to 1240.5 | 36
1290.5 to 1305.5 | 48.5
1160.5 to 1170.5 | 53.1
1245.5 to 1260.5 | 48.6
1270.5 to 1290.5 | 49.5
